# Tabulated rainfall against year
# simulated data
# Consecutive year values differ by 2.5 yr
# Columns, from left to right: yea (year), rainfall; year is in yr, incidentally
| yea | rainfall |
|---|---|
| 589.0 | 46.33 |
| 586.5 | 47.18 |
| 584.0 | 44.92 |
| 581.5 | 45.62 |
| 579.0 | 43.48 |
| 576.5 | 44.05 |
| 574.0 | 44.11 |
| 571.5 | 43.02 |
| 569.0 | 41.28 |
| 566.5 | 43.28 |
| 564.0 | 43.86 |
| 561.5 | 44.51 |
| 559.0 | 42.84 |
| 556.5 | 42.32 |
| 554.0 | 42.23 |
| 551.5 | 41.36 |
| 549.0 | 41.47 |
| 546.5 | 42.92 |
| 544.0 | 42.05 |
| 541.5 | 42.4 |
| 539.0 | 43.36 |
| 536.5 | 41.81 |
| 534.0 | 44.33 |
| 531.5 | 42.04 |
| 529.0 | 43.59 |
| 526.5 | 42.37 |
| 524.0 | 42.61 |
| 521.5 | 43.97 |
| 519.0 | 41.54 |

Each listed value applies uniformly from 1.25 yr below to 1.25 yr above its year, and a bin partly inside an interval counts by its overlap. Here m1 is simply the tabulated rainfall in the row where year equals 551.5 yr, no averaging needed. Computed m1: 41.36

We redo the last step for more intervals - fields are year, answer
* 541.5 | 42.4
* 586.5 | 47.18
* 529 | 43.59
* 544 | 42.05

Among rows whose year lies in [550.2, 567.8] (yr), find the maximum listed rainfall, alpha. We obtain 44.51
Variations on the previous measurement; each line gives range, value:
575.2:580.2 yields 44.05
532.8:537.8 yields 44.33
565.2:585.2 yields 45.62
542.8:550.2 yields 42.92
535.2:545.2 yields 43.36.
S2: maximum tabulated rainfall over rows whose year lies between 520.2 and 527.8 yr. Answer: 43.97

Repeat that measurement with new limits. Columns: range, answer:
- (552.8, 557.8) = 42.32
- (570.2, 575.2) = 44.11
